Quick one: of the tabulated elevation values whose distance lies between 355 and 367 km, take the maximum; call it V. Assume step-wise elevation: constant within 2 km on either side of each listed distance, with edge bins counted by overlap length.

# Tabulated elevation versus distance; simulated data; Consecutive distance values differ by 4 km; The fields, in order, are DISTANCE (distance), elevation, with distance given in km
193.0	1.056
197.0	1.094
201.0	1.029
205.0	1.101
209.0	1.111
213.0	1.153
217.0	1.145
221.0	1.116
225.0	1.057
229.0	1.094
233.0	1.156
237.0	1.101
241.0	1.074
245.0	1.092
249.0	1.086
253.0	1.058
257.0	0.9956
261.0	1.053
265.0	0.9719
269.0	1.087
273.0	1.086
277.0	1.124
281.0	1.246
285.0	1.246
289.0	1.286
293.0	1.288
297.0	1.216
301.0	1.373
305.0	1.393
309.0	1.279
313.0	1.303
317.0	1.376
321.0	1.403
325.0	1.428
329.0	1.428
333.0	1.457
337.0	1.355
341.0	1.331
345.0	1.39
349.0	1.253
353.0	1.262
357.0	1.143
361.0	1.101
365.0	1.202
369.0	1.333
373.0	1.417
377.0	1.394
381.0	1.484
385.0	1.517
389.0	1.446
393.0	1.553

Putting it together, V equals 1.202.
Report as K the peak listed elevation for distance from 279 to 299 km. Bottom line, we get 1.288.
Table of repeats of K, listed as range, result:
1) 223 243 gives 1.156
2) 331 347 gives 1.457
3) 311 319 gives 1.376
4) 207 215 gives 1.153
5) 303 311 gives 1.393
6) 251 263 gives 1.058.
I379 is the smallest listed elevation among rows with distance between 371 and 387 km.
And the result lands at 1.394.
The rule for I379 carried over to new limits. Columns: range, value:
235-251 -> 1.074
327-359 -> 1.143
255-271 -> 0.9719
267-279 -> 1.086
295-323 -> 1.216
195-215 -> 1.029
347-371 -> 1.101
